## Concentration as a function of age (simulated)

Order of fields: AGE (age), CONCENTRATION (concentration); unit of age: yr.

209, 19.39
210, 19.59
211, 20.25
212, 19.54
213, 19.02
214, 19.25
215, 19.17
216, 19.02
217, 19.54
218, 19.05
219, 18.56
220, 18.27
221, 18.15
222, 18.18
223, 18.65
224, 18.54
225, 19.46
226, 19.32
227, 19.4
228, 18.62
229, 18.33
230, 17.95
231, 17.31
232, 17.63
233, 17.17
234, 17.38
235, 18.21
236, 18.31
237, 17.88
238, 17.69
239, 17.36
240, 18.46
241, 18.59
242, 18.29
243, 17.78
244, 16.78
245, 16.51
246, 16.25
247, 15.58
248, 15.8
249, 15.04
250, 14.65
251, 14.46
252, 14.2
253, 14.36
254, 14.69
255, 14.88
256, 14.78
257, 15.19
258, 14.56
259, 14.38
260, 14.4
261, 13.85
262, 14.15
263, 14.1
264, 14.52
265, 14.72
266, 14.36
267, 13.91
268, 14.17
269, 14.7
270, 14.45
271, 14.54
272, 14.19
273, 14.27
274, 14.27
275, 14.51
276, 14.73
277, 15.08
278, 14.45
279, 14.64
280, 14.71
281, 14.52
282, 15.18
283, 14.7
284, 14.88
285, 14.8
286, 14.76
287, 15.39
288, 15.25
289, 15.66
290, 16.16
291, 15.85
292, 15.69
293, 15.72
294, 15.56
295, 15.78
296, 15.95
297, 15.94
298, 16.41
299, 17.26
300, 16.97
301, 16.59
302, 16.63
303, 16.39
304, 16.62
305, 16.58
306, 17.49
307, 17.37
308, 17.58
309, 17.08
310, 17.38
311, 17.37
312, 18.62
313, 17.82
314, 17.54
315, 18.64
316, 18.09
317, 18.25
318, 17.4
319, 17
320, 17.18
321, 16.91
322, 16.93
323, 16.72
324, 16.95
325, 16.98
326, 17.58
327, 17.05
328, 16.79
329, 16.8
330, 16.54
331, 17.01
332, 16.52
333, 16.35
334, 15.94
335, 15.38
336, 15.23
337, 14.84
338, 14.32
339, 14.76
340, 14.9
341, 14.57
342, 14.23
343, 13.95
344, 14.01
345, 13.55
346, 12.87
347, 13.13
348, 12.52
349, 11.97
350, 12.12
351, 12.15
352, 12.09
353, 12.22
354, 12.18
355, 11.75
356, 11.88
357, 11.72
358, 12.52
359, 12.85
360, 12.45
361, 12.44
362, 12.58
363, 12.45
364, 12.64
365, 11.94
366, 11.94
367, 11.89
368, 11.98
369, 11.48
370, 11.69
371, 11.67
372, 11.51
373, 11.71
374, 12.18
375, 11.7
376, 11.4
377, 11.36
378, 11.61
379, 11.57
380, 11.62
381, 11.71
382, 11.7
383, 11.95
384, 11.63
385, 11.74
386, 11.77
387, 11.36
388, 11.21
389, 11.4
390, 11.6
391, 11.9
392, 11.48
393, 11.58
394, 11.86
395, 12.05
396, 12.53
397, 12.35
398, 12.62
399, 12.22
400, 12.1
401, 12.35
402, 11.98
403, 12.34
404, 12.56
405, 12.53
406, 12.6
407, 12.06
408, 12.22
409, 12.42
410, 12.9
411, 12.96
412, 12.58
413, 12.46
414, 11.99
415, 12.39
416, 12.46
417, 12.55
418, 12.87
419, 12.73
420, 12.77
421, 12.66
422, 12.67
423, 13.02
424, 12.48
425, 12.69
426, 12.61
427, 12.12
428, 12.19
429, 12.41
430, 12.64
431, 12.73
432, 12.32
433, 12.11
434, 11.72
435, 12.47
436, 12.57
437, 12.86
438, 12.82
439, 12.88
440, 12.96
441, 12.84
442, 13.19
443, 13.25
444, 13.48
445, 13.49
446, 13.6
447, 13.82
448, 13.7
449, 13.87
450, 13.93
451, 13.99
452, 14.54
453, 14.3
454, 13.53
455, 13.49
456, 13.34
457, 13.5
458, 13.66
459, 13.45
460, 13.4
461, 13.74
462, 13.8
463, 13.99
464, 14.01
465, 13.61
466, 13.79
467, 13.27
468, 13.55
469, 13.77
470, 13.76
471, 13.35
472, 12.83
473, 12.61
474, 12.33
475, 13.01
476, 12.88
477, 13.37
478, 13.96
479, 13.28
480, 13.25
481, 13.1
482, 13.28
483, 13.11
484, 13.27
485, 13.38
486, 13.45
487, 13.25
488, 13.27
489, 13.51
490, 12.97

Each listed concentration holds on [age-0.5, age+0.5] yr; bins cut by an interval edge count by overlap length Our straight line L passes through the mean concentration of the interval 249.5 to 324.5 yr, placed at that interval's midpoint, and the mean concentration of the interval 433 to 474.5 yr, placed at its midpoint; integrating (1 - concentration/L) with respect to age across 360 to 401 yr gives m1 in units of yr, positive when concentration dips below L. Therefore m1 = 7.2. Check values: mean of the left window 15.7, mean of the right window 13.4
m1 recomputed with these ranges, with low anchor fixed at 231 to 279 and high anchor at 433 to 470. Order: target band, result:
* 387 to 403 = 2.4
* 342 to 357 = 2.0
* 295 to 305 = -1.0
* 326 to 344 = -1.1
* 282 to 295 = -0.2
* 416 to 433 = 1.4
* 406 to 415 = 0.9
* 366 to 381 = 2.7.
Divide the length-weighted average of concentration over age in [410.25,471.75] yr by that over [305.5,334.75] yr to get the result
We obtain 0.8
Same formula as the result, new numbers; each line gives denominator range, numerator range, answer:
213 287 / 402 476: 0.80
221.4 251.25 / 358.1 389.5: 0.68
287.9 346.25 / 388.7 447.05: 0.76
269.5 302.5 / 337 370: 0.83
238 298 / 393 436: 0.82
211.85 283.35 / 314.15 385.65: 0.85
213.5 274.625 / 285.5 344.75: 0.99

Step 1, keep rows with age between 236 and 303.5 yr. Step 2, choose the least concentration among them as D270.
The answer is 13.85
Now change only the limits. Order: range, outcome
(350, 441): 11.21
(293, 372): 11.48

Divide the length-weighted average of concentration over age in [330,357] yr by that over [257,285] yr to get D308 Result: 1.0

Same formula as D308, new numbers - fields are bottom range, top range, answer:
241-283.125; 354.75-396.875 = 0.79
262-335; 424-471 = 0.83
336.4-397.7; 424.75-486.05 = 1.07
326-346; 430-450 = 0.84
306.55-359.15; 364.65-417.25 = 0.78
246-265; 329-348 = 1.01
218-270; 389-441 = 0.75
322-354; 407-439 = 0.84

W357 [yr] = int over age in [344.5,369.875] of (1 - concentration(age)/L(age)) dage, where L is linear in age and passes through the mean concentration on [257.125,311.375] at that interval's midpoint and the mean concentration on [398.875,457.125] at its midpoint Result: 3.3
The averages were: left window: 15.4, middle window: 12.3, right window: 12.8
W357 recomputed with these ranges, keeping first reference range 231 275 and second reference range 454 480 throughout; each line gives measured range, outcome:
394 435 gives 4.5 yr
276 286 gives 0.4 yr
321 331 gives -1.4 yr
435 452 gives 0.4 yr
